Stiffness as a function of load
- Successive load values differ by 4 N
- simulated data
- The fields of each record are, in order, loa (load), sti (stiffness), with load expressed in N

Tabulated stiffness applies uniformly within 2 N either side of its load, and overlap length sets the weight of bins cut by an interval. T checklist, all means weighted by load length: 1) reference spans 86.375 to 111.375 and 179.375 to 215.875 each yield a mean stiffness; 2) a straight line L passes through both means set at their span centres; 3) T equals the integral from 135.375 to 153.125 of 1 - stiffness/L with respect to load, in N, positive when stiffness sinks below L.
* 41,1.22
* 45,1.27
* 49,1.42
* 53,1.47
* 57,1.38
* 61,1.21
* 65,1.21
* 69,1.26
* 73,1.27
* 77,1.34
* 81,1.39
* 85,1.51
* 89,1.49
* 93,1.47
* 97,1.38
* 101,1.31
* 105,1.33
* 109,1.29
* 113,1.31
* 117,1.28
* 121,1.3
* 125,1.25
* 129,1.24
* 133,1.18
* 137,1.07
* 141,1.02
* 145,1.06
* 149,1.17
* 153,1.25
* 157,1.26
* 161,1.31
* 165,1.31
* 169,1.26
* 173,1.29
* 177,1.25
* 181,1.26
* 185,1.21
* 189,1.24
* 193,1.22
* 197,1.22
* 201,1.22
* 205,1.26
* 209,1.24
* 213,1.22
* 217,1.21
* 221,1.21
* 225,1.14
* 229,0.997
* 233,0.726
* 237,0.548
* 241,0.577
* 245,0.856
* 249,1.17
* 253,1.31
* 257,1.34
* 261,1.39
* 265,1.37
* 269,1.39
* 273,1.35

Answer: 2.9 N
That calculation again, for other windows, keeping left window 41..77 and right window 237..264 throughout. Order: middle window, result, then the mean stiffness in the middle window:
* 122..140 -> 0.6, 1.18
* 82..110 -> -3.0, 1.4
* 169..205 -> -2.8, 1.24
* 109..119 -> -0.4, 1.29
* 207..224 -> -1.5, 1.22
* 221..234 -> 1.1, 1.01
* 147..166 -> -1.1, 1.26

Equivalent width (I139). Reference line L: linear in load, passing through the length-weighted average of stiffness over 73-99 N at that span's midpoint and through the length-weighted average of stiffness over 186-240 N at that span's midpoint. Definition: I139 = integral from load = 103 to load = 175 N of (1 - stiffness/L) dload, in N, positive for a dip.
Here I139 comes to 3.0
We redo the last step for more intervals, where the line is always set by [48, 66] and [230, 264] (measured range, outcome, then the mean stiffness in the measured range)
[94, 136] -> -1.7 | 1.29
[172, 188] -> -1.8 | 1.25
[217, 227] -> -1.3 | 1.18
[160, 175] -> -1.9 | 1.29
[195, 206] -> -1.5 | 1.23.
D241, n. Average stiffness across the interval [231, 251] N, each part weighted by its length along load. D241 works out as 0.775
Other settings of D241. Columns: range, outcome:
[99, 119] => 1.3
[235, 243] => 0.562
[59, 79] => 1.26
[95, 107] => 1.34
